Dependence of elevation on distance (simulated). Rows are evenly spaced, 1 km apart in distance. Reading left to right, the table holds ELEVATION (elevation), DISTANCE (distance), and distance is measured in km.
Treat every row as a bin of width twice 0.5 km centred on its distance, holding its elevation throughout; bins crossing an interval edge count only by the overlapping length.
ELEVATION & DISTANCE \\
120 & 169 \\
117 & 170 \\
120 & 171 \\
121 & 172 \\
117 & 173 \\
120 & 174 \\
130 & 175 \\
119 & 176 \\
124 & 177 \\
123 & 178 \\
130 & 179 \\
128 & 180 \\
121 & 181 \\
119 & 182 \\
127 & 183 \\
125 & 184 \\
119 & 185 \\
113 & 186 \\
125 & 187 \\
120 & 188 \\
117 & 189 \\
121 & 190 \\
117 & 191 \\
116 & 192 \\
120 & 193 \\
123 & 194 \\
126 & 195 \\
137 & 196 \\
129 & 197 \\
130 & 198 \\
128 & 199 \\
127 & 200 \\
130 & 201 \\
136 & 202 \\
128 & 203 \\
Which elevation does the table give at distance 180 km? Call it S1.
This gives 128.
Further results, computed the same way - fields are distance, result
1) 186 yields 113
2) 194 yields 123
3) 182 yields 119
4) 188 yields 120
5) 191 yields 117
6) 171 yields 120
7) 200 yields 127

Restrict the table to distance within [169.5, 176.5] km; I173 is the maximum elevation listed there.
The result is 130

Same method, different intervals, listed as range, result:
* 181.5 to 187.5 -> 127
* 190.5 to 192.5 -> 117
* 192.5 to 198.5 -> 137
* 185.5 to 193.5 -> 125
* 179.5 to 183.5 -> 128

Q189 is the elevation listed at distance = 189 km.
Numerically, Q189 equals 117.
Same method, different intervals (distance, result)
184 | 125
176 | 119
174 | 120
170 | 117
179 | 130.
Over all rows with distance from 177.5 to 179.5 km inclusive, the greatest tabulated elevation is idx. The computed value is 130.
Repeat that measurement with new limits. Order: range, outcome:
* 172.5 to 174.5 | 120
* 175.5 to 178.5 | 124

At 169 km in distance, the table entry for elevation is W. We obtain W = 120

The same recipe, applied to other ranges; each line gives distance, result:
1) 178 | 123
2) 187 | 125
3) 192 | 116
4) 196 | 137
